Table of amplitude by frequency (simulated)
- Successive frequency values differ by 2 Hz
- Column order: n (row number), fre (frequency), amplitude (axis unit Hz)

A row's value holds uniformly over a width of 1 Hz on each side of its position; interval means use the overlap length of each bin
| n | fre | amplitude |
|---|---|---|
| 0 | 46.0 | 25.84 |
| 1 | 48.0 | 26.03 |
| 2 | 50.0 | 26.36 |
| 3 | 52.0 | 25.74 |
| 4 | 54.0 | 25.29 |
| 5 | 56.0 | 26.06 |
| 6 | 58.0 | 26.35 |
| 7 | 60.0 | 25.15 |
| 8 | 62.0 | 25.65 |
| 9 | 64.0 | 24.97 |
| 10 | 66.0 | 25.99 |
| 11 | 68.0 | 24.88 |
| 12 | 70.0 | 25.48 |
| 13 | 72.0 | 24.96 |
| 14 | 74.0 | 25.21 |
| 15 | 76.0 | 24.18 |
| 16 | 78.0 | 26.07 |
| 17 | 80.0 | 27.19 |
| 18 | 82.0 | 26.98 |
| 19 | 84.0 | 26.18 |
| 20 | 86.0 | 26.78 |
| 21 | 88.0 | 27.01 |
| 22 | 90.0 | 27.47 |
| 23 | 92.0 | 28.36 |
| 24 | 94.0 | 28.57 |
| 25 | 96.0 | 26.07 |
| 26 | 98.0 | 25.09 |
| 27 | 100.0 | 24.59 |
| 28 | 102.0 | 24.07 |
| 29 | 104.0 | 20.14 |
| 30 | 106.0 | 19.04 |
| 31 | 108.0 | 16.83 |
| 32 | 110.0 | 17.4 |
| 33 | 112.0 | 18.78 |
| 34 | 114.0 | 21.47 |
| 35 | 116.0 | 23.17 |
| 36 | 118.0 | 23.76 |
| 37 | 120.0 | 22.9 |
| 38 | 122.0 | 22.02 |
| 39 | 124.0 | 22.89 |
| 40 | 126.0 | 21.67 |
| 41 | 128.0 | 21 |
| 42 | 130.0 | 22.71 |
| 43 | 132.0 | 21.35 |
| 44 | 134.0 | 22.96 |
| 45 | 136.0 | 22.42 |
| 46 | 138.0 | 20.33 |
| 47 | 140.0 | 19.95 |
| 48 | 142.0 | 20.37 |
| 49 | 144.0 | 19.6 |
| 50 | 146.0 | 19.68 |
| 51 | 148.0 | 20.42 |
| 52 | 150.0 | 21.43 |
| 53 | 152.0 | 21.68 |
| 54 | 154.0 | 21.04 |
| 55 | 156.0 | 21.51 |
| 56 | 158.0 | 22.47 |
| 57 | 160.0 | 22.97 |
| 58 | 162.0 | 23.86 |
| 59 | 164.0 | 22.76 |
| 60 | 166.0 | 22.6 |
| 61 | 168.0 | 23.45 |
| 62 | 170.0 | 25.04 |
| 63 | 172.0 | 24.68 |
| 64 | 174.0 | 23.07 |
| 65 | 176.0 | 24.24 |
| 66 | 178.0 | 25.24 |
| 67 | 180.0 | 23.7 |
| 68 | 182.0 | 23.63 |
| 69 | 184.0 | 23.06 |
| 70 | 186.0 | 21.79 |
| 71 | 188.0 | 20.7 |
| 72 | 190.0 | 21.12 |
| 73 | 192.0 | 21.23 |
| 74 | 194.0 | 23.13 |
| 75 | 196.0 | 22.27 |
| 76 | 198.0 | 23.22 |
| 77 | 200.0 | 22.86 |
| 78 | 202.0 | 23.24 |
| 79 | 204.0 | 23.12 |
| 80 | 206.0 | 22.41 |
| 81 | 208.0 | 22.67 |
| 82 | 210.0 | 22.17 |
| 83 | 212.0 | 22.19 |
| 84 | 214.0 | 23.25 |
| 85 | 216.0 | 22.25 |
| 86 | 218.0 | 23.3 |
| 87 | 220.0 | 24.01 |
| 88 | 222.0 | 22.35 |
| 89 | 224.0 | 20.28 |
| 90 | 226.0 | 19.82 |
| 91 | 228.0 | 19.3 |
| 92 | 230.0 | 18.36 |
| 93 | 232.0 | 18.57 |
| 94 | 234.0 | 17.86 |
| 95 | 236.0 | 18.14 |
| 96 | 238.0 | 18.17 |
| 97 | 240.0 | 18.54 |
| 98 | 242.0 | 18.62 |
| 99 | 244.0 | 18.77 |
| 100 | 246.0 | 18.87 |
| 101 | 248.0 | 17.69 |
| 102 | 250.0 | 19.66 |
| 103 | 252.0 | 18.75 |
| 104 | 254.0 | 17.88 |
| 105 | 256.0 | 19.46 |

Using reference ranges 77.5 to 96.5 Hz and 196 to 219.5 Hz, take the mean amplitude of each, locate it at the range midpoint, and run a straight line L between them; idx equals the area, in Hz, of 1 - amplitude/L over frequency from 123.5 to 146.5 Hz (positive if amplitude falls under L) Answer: 3.77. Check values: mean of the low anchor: 27.1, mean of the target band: 21.2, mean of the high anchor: 22.8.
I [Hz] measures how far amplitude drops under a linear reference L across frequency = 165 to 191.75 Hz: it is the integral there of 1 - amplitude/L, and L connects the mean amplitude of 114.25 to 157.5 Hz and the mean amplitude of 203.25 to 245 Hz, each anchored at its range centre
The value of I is -2.6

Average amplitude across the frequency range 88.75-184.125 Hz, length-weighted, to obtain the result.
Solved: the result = 22.5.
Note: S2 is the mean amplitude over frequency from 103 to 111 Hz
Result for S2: 18.4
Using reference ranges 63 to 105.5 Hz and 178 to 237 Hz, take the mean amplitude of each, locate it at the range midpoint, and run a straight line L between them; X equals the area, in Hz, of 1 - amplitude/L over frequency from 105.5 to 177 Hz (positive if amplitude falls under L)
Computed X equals 6.3 Hz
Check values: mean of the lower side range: 25.6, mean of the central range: 21.7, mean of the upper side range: 21.8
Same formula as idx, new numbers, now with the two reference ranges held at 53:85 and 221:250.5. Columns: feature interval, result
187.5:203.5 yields -1.3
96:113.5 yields 2.3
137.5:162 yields 1.5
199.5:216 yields -2.1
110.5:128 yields 1.3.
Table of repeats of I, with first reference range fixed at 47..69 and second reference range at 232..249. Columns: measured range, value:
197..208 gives -1.7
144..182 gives -2.3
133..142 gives 0.5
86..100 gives -1.5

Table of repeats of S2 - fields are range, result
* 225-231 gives 19.2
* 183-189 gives 21.8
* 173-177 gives 23.7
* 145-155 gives 20.9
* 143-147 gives 19.6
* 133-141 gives 21.4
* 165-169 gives 23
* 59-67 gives 25.4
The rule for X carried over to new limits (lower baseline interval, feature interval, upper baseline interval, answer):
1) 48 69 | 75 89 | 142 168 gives -0.9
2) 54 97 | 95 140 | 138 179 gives 4.4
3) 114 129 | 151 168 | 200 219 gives 0.1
